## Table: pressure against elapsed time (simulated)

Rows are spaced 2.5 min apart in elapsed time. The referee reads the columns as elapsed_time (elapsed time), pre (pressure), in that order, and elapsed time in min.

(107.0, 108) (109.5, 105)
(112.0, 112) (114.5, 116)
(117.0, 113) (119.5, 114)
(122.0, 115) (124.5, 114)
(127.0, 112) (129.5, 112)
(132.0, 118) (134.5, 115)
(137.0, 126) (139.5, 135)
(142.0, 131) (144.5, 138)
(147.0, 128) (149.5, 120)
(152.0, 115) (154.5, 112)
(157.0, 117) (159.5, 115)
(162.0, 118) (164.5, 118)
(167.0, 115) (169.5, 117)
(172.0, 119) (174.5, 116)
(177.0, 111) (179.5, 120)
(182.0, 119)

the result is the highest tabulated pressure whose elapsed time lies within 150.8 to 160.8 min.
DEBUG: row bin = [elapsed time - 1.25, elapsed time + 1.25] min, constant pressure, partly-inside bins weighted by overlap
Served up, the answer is 117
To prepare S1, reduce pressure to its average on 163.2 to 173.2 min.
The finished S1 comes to 117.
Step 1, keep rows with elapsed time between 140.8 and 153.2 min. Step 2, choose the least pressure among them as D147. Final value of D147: 115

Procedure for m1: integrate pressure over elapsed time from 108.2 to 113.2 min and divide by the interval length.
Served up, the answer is 108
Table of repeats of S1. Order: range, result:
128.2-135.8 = 115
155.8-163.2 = 117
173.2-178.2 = 114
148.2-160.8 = 116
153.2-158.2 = 114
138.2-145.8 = 135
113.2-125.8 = 114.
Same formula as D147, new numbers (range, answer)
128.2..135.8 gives 112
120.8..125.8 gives 114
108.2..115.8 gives 105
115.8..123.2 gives 113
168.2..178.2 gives 111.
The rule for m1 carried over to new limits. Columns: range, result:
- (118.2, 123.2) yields 114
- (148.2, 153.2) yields 118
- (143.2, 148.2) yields 133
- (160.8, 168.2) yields 117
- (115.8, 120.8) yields 114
